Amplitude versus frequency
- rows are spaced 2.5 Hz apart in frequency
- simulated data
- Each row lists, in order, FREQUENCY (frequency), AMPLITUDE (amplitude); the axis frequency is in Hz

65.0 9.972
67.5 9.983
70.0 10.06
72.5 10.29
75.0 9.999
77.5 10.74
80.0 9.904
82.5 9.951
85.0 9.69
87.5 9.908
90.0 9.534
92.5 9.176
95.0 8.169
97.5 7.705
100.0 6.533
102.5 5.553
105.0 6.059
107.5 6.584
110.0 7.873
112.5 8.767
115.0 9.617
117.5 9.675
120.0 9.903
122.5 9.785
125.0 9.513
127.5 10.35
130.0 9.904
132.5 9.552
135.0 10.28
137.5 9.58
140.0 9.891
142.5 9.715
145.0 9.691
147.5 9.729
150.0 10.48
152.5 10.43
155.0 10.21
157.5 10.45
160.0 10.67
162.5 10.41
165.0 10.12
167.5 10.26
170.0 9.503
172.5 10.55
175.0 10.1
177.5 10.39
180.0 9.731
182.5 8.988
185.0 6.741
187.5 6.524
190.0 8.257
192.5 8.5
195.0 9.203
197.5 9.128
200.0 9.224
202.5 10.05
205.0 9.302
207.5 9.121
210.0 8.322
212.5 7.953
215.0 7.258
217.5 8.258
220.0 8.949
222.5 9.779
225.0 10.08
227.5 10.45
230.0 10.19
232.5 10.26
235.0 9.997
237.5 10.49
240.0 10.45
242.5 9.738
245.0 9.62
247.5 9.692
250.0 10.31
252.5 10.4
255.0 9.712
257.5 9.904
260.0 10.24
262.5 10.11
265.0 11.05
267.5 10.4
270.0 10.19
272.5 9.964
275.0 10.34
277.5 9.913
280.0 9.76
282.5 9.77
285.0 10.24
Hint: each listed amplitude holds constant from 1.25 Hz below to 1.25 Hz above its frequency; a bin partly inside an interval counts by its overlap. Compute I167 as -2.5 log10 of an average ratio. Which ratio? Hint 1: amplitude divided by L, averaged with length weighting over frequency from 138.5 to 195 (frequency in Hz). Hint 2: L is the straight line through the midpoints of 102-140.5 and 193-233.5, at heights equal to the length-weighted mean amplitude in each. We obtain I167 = -0.06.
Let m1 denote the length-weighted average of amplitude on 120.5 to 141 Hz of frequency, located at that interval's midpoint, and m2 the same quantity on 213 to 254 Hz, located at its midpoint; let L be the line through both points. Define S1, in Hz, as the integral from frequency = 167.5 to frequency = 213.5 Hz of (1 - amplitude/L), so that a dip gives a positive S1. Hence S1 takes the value 3.6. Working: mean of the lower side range 9.86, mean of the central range 9.02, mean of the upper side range 9.71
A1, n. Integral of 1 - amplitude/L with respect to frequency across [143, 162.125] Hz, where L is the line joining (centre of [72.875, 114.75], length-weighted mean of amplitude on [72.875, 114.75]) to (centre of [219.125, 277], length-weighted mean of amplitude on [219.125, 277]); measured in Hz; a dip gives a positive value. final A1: -2.2 Hz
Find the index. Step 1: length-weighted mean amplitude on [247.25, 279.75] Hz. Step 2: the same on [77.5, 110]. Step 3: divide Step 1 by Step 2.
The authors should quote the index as 1.22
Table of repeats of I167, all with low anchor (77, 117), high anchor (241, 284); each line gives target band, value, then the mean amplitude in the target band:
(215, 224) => 0.10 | 8.78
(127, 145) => -0.12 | 9.86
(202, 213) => 0.07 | 8.94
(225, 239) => -0.05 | 10.3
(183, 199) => 0.16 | 8.12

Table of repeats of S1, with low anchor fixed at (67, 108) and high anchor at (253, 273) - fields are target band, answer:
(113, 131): -1.3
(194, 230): 2.6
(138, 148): -0.5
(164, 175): -0.7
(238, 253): 0.1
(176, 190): 1.6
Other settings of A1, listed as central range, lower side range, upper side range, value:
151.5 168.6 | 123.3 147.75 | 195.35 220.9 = -1.6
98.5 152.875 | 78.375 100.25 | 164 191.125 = 0.6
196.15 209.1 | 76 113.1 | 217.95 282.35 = 0.3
